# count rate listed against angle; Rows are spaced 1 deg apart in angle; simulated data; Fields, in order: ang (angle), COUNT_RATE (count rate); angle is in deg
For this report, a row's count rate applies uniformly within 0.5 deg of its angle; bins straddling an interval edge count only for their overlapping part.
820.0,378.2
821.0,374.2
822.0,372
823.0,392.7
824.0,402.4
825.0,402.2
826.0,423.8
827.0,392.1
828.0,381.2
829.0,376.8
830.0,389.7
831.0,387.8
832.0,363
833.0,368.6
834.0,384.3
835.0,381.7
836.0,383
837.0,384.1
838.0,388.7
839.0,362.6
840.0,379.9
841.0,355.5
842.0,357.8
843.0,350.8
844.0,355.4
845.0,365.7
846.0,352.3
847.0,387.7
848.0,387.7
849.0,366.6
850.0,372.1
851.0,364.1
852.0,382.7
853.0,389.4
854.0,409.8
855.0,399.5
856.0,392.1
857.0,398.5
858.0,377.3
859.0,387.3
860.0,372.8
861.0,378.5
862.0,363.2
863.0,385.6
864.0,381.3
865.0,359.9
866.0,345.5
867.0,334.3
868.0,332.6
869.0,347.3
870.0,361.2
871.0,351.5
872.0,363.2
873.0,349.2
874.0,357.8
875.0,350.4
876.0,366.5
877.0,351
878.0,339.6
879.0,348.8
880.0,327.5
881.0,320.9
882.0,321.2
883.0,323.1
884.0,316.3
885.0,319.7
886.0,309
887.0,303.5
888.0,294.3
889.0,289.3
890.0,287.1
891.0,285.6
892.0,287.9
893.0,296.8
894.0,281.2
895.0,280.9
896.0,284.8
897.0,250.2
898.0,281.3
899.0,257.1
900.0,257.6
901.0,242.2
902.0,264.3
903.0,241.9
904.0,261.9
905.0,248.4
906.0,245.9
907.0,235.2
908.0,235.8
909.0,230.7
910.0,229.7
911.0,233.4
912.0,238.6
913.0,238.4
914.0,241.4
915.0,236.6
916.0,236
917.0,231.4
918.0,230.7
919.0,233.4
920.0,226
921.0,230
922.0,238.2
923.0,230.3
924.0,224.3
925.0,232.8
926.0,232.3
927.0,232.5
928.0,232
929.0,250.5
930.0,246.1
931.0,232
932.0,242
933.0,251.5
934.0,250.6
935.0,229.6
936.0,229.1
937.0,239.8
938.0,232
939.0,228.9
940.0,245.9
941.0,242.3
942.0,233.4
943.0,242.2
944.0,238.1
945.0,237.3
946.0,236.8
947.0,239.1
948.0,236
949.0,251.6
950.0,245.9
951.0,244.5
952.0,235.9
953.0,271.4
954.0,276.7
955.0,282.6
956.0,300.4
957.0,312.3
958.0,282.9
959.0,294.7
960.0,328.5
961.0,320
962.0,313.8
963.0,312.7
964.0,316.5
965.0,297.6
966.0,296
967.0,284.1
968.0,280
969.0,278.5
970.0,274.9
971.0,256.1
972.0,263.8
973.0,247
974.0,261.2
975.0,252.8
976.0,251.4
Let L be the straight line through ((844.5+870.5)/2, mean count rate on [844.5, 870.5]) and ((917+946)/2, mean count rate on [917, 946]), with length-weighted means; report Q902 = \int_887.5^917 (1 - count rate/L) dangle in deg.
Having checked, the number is 3.3 deg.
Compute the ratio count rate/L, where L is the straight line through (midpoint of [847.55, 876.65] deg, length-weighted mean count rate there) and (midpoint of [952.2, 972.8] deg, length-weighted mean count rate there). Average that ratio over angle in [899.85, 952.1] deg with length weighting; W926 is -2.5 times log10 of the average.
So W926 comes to 0.32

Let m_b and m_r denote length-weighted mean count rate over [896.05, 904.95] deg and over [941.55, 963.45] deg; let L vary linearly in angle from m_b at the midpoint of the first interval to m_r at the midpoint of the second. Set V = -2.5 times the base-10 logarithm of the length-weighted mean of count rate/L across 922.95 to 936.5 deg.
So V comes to 0.120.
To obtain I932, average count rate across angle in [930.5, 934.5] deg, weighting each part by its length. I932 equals 244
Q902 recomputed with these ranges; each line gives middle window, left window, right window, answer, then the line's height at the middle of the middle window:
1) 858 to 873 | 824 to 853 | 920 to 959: -0.9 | 342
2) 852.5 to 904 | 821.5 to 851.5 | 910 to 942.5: -2.6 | 312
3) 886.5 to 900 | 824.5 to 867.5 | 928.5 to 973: 1.8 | 326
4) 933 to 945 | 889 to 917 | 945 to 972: 1.4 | 271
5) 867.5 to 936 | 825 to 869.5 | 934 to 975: 9.8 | 320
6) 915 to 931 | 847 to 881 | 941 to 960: 3.3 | 294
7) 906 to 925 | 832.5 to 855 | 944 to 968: 4.8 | 313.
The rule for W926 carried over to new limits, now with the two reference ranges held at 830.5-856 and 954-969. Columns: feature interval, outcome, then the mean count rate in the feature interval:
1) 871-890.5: 0.07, 329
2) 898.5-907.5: 0.32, 250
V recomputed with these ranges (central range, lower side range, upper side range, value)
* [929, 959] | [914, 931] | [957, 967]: 0.10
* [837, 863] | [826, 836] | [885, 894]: -0.07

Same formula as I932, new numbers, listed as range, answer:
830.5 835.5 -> 377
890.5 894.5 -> 288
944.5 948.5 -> 237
